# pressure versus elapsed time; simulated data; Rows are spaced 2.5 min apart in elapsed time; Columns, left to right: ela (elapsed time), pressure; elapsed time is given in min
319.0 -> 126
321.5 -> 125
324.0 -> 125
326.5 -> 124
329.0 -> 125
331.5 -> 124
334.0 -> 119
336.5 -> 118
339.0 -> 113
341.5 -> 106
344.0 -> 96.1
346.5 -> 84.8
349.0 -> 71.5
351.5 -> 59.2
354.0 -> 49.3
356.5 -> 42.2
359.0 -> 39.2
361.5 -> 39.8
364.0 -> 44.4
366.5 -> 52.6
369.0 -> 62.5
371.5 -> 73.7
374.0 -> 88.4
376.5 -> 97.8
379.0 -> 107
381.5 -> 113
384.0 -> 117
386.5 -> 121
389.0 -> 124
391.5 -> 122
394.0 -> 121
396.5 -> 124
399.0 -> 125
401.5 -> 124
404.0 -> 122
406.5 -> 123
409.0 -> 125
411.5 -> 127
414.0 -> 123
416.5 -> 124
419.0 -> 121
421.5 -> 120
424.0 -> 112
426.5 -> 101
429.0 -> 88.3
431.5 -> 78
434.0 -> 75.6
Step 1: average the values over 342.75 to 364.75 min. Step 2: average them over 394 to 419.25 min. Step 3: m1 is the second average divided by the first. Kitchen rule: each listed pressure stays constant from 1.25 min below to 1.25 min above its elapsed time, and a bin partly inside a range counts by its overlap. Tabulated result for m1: 2.10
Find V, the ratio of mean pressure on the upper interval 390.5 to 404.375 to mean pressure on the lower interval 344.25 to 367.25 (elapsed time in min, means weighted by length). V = 2.22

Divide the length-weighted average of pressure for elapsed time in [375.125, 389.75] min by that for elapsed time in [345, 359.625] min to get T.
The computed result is 1.9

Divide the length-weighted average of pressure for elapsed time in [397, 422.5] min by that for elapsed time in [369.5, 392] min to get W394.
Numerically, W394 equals 1.2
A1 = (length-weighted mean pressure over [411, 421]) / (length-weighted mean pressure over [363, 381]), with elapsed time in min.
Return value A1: 1.6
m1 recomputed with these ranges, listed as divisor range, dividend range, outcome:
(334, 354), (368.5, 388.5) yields 1.09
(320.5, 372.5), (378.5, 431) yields 1.38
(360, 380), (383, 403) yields 1.75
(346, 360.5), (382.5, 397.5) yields 2.17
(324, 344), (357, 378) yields 0.53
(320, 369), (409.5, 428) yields 1.36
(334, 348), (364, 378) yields 0.70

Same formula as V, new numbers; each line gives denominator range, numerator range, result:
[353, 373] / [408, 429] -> 2.30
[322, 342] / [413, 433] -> 0.90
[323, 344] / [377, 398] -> 1.00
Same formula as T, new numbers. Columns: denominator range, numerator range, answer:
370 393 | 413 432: 1.02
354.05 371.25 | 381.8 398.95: 2.50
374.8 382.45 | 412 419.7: 1.18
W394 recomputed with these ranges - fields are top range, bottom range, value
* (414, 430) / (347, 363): 2.17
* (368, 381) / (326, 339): 0.73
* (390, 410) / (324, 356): 1.25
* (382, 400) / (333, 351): 1.23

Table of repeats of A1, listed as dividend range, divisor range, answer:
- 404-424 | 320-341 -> 1.01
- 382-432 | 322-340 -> 0.97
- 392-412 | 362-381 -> 1.64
